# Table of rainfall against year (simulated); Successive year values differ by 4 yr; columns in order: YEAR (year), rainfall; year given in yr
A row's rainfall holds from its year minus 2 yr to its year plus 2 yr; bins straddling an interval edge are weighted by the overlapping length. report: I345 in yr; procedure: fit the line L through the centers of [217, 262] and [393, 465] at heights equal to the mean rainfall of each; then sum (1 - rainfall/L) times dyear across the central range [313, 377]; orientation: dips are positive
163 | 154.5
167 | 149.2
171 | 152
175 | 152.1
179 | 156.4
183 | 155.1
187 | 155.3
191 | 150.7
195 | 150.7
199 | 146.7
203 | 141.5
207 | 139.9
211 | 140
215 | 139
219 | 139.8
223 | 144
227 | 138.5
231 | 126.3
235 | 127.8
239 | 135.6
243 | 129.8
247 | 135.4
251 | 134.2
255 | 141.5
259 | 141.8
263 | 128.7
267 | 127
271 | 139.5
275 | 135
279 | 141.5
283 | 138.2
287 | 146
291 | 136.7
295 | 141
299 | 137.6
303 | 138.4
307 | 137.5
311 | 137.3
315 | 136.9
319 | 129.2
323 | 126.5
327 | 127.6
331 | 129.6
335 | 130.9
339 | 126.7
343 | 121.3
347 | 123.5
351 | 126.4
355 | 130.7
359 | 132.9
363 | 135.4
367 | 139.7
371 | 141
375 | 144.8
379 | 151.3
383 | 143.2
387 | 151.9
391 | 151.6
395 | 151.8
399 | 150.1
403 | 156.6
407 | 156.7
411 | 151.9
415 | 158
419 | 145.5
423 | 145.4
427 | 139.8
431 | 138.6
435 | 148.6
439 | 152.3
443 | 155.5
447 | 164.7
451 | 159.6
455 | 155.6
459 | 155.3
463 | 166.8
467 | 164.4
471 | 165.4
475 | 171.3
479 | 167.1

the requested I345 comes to 6.1 yr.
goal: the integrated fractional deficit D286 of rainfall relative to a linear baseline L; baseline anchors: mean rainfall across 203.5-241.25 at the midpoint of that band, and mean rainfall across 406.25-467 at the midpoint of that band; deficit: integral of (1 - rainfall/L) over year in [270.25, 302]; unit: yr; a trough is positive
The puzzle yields 0.5 yr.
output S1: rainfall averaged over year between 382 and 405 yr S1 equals 151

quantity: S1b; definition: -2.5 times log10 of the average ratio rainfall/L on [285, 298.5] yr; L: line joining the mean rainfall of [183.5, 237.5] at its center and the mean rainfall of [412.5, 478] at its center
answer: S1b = 0.04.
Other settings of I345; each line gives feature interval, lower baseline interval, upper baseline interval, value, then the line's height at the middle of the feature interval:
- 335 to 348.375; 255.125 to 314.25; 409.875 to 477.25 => 1.8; 144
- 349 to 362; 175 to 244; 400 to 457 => 1.6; 149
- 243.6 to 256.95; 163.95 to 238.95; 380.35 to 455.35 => 0.9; 146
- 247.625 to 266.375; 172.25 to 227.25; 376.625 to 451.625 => 1.5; 148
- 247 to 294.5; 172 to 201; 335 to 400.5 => 2.8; 146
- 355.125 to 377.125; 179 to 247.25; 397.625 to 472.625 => 1.8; 150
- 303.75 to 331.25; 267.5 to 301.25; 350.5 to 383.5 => 1.2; 139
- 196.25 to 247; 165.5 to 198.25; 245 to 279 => 2.4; 144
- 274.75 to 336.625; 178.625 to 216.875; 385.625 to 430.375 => 5.5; 149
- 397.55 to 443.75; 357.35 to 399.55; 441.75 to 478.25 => 1.2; 154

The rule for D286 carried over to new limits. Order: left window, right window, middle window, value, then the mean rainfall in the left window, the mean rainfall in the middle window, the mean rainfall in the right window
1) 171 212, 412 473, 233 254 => 2.4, 149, 133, 154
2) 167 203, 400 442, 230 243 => 1.8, 152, 130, 150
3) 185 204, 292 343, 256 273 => 0.6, 149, 135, 133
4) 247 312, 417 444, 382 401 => -0.8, 138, 150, 146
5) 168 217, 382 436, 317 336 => 2.6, 148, 129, 149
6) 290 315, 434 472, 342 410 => 2.9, 138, 142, 159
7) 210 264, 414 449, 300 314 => 0.3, 136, 138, 150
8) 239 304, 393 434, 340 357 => 2.1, 137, 126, 149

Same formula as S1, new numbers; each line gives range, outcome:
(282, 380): 134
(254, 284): 136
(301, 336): 133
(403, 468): 154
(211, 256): 136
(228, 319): 136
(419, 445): 147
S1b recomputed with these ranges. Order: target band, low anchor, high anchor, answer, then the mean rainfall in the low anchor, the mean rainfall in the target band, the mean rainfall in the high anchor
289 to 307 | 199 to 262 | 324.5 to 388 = -0.02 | 137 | 138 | 134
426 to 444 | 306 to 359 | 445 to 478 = 0.07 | 130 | 147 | 163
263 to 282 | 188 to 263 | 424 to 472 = 0.06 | 139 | 135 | 155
